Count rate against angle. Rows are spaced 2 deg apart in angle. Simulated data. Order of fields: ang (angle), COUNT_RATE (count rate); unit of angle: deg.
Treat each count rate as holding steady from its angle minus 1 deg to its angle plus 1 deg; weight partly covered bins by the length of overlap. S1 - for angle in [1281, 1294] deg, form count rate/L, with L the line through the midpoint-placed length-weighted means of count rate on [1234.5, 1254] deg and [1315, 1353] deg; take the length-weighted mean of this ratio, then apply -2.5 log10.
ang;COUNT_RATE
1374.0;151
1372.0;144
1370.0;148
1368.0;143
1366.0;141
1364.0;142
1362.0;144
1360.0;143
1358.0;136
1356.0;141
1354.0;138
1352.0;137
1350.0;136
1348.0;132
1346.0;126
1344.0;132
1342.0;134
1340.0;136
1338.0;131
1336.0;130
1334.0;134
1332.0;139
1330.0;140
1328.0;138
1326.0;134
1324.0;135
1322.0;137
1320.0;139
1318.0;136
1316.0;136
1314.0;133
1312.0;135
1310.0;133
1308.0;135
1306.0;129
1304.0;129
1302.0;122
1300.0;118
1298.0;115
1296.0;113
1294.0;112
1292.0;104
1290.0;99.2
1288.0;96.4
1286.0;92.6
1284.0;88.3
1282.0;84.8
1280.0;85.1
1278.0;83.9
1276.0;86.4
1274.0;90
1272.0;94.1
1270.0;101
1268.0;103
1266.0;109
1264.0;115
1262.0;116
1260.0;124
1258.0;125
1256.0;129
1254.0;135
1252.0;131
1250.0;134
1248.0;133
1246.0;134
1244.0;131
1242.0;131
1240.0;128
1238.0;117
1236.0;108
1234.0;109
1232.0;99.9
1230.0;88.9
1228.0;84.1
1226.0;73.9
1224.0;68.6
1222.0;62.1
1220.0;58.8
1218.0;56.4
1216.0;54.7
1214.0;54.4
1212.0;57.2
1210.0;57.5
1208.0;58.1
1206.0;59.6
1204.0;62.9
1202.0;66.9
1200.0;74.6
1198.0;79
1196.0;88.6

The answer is 0.34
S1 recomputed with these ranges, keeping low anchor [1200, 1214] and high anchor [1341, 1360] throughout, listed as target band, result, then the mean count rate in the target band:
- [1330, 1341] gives -0.060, 135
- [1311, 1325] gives -0.150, 136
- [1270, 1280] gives 0.076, 89.5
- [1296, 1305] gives -0.103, 120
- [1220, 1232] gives -0.076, 76.2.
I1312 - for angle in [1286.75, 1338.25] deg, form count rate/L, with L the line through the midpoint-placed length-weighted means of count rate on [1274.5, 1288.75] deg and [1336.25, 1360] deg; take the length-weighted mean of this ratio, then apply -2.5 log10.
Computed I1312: -0.16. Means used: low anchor 88.1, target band 127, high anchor 135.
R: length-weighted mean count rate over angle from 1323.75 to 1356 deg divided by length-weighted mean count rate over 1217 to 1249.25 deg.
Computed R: 1.36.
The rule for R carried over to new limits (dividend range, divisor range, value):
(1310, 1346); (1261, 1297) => 1.37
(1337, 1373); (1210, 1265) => 1.36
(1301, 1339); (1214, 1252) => 1.36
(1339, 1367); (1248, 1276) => 1.19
